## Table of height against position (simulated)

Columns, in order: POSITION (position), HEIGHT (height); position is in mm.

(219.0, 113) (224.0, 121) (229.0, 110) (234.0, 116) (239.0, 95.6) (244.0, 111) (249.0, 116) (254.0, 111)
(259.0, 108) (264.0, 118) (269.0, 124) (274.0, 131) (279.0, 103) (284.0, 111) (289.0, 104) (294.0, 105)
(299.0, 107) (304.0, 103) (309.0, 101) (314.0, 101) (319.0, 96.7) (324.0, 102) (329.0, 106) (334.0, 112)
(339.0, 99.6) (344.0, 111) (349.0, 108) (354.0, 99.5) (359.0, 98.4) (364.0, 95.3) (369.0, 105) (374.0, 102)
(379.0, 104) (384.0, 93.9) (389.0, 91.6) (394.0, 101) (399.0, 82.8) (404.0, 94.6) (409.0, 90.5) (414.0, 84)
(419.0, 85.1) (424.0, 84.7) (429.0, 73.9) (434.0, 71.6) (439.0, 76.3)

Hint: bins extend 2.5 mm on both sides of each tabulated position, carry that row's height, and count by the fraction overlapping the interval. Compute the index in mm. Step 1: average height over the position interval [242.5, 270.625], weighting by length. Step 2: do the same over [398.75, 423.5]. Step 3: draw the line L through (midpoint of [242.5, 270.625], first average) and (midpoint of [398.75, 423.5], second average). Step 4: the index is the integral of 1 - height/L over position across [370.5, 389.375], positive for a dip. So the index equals -1.20 mm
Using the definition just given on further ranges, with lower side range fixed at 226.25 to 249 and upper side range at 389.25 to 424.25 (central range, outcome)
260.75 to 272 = -1.57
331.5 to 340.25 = -0.81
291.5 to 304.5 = -0.41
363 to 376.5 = -1.10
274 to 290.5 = -0.94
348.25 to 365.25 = -0.82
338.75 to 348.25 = -1.02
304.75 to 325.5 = -0.05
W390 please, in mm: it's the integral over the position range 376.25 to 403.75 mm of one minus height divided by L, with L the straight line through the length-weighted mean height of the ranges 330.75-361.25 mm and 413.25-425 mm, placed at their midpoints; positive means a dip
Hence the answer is -0.59 mm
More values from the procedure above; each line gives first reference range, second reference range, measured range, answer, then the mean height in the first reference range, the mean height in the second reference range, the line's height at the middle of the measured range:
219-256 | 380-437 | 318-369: -3.6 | 112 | 87.1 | 96.4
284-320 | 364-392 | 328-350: -1.3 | 103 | 99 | 101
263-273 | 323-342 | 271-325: 4.1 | 123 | 105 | 115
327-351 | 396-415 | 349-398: -0.7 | 107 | 88.6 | 97.6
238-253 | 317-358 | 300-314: 0.5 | 109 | 104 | 106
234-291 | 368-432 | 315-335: -0.1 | 112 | 91.3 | 103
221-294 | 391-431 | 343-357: -1.1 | 113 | 87.3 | 97.3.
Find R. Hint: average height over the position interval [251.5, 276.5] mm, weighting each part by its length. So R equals 118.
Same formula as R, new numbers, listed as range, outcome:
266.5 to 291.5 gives 115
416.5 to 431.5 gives 81.2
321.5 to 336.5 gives 107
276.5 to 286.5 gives 107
